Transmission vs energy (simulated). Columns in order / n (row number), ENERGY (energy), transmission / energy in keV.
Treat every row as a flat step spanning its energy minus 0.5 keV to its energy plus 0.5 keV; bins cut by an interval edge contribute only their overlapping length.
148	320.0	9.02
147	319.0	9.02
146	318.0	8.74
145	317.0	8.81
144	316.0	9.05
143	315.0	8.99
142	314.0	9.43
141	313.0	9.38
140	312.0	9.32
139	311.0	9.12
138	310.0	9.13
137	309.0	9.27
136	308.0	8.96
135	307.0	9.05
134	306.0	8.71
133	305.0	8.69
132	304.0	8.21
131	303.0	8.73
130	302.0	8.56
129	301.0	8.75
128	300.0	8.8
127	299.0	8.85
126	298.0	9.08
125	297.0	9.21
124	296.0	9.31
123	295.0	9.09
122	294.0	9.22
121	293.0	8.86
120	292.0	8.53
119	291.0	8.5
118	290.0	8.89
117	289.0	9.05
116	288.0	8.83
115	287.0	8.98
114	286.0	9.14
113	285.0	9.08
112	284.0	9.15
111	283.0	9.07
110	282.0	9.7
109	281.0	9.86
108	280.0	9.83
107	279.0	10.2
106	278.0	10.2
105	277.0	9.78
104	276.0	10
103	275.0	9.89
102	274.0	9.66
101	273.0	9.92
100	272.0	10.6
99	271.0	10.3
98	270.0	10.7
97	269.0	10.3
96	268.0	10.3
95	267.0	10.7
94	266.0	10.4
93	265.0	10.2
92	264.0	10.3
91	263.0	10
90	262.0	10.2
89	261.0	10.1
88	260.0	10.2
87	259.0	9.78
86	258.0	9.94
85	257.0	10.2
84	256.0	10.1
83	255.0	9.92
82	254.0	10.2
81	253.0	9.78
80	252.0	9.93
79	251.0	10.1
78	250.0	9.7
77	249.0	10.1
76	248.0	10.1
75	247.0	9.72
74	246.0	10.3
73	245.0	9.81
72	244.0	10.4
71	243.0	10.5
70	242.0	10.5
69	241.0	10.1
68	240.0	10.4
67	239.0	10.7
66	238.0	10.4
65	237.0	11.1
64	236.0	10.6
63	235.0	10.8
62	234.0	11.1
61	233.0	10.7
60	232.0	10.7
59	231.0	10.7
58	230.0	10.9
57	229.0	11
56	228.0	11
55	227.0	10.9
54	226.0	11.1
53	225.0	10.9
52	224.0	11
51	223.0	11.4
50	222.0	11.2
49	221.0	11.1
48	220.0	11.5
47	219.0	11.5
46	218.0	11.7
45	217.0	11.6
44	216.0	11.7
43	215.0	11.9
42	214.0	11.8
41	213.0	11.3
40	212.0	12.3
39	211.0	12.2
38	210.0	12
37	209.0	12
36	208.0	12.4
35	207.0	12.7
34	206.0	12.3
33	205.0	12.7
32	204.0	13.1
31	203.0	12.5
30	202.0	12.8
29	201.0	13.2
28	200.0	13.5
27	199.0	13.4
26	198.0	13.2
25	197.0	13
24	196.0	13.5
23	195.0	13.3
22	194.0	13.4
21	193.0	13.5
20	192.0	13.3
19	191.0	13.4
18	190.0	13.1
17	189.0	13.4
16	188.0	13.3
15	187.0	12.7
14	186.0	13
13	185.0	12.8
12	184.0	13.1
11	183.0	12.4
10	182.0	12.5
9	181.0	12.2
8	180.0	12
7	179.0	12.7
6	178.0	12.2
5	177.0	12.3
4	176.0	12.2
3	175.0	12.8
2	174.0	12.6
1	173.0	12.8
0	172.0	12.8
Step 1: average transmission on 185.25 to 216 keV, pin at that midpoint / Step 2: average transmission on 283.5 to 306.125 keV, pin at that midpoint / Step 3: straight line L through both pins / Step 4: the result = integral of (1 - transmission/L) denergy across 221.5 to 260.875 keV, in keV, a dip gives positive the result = 2.3 keV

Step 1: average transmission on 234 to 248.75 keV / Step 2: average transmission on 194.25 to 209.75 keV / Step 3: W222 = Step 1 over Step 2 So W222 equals 0.8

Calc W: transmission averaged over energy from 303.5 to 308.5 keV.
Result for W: 8.72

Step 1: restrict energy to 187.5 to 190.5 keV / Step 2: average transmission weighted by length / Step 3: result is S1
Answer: 13.3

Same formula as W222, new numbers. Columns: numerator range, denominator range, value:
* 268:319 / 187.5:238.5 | 0.77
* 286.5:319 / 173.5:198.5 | 0.69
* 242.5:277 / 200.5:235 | 0.87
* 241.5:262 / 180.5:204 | 0.77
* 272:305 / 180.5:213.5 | 0.72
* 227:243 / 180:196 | 0.82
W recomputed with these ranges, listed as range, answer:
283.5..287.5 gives 9.09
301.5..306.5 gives 8.58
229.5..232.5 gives 10.8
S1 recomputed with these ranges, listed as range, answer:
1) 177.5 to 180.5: 12.3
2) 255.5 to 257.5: 10.1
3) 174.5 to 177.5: 12.4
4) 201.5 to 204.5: 12.8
